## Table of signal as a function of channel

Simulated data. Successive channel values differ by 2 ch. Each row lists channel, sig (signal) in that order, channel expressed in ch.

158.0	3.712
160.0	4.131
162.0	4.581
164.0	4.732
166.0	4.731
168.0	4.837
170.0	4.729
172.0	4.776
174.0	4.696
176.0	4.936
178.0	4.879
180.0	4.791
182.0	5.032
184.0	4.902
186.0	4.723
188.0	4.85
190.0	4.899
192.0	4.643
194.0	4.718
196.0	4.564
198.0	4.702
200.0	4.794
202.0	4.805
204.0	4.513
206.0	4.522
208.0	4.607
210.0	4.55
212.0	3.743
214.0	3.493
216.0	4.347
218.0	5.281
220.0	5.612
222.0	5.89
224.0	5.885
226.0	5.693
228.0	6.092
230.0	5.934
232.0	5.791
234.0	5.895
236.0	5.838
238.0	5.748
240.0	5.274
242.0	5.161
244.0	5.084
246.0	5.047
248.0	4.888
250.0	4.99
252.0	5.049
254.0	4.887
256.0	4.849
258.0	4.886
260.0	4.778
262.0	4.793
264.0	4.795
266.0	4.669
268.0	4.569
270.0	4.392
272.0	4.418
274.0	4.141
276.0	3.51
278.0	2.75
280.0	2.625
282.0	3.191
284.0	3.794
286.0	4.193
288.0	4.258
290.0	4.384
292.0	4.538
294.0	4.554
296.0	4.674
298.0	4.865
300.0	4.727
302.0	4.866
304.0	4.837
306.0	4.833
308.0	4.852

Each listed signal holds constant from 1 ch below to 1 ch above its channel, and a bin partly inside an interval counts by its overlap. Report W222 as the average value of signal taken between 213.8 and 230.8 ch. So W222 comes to 5.44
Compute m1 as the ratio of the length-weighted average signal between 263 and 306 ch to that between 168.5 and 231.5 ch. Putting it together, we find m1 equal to 0.87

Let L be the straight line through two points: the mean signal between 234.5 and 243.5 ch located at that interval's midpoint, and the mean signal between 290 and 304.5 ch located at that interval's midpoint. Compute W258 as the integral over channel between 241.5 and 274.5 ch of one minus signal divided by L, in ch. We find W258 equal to 2.8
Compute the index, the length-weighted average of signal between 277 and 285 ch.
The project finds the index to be 3.09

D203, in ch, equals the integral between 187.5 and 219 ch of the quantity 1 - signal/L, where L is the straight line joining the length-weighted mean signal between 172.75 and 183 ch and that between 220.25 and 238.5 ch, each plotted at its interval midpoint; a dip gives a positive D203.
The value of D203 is 4.6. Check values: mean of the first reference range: 4.86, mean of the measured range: 4.56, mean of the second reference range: 5.86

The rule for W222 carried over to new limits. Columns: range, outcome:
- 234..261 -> 5.14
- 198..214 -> 4.45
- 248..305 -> 4.4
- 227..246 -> 5.61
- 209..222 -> 4.61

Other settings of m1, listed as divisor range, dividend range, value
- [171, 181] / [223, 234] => 1.22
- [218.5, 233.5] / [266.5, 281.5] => 0.65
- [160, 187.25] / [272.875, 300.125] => 0.84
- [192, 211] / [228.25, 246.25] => 1.20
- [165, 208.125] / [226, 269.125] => 1.09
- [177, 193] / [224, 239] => 1.21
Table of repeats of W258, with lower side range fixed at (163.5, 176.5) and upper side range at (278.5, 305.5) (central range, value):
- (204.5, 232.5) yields -3.2 ch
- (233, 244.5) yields -2.7 ch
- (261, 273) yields -0.7 ch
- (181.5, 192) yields -0.3 ch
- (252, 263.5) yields -1.2 ch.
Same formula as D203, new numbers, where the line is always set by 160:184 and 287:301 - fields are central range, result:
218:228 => -2.3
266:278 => 1.3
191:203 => 0.1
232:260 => -3.3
